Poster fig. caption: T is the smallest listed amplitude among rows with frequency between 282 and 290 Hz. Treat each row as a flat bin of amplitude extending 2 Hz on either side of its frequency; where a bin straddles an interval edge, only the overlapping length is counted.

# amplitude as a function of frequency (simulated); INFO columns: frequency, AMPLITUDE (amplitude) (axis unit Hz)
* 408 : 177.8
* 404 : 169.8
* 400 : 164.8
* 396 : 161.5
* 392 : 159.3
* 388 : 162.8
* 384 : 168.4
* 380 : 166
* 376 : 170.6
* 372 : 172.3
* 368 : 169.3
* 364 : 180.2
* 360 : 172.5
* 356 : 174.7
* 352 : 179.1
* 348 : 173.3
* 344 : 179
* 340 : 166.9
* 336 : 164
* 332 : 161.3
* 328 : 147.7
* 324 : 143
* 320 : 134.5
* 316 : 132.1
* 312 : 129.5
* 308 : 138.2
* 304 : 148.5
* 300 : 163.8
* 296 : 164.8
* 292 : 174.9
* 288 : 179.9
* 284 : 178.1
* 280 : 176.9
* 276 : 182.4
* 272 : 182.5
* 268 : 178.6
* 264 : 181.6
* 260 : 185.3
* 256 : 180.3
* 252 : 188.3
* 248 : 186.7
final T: 178.1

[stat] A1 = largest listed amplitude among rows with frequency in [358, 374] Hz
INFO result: 180.2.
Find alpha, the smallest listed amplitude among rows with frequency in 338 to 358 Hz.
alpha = 166.9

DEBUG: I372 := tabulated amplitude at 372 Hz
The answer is 172.3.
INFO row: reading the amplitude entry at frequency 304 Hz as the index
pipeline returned 148.5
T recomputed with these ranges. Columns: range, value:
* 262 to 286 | 176.9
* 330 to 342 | 161.3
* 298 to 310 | 138.2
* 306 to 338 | 129.5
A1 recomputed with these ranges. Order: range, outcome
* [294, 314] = 164.8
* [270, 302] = 182.5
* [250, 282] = 188.3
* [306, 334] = 161.3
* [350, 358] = 179.1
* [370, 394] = 172.3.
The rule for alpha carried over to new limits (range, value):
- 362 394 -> 159.3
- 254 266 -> 180.3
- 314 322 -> 132.1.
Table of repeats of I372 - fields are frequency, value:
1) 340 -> 166.9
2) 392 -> 159.3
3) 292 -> 174.9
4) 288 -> 179.9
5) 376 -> 170.6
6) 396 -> 161.5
